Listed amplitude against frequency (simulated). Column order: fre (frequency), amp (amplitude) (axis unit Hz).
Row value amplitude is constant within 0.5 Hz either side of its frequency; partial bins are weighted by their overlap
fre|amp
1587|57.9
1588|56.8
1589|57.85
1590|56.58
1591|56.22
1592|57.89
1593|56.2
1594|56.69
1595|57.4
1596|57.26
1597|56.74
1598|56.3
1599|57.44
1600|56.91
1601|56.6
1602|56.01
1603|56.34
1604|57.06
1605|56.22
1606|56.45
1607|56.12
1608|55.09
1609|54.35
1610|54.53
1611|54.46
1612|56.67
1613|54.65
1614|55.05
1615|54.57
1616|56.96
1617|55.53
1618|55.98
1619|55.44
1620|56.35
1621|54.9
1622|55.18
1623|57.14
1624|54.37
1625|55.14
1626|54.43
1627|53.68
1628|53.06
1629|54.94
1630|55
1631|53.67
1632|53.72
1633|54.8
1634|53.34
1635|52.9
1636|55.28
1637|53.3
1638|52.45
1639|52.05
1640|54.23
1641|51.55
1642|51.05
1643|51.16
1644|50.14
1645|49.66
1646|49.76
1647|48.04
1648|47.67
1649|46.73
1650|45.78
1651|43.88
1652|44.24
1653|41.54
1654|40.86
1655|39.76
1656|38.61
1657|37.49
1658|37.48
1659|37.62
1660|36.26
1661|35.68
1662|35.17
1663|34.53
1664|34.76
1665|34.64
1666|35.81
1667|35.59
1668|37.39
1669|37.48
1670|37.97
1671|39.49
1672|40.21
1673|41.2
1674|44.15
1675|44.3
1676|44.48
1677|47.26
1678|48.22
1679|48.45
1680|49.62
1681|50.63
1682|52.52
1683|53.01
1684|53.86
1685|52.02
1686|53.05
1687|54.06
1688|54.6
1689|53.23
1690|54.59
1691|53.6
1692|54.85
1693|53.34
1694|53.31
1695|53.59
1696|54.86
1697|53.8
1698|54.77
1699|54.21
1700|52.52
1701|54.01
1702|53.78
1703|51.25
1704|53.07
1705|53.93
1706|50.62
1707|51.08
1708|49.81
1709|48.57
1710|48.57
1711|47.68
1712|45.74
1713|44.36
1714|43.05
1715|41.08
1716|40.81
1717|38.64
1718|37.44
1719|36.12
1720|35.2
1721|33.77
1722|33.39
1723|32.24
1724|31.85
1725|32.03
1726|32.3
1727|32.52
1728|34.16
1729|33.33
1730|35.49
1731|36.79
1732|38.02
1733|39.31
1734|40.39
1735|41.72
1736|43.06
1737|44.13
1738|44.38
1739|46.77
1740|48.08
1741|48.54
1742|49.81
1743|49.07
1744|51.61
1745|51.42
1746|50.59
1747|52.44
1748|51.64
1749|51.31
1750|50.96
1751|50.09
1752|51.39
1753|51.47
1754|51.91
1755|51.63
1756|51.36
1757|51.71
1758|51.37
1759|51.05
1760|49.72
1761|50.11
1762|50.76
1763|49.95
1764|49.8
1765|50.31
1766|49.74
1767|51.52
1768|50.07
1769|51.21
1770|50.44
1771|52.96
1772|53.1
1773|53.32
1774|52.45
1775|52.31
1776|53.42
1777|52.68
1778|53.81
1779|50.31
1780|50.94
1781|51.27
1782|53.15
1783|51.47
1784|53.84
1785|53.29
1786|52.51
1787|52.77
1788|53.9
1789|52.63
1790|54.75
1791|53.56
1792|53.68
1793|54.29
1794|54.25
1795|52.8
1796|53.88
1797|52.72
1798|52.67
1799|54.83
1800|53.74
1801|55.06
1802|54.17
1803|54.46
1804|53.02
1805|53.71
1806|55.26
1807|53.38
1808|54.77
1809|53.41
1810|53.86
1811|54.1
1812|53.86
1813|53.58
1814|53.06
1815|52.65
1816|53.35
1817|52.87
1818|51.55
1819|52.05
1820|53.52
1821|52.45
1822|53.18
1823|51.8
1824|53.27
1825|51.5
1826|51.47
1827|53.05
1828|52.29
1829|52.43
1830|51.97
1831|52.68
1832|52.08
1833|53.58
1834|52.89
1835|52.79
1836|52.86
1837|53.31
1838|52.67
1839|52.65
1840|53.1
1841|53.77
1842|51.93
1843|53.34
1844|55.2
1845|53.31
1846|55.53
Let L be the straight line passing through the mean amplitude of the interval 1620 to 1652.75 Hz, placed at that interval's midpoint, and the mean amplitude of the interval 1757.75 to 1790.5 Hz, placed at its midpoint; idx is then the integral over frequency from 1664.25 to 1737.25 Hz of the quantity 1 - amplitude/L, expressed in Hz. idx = 9.94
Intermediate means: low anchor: 52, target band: 44.8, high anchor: 51.9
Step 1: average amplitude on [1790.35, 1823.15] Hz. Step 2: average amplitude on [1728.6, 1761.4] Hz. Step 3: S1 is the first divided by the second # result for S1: 1.13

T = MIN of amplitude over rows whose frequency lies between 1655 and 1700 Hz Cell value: 34.53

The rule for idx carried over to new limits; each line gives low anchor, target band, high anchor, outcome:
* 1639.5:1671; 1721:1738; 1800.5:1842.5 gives 3.8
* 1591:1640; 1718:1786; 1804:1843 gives 8.8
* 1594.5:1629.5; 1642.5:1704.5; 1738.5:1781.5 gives 8.4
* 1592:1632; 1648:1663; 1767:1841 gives 4.1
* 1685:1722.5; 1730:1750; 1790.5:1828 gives 1.7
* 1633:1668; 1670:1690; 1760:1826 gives -1.0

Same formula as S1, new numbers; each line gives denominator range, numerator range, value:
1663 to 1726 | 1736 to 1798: 1.12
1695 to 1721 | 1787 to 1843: 1.12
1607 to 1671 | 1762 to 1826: 1.09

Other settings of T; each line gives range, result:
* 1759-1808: 49.72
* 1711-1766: 31.85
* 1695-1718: 37.44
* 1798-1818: 51.55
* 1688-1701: 52.52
